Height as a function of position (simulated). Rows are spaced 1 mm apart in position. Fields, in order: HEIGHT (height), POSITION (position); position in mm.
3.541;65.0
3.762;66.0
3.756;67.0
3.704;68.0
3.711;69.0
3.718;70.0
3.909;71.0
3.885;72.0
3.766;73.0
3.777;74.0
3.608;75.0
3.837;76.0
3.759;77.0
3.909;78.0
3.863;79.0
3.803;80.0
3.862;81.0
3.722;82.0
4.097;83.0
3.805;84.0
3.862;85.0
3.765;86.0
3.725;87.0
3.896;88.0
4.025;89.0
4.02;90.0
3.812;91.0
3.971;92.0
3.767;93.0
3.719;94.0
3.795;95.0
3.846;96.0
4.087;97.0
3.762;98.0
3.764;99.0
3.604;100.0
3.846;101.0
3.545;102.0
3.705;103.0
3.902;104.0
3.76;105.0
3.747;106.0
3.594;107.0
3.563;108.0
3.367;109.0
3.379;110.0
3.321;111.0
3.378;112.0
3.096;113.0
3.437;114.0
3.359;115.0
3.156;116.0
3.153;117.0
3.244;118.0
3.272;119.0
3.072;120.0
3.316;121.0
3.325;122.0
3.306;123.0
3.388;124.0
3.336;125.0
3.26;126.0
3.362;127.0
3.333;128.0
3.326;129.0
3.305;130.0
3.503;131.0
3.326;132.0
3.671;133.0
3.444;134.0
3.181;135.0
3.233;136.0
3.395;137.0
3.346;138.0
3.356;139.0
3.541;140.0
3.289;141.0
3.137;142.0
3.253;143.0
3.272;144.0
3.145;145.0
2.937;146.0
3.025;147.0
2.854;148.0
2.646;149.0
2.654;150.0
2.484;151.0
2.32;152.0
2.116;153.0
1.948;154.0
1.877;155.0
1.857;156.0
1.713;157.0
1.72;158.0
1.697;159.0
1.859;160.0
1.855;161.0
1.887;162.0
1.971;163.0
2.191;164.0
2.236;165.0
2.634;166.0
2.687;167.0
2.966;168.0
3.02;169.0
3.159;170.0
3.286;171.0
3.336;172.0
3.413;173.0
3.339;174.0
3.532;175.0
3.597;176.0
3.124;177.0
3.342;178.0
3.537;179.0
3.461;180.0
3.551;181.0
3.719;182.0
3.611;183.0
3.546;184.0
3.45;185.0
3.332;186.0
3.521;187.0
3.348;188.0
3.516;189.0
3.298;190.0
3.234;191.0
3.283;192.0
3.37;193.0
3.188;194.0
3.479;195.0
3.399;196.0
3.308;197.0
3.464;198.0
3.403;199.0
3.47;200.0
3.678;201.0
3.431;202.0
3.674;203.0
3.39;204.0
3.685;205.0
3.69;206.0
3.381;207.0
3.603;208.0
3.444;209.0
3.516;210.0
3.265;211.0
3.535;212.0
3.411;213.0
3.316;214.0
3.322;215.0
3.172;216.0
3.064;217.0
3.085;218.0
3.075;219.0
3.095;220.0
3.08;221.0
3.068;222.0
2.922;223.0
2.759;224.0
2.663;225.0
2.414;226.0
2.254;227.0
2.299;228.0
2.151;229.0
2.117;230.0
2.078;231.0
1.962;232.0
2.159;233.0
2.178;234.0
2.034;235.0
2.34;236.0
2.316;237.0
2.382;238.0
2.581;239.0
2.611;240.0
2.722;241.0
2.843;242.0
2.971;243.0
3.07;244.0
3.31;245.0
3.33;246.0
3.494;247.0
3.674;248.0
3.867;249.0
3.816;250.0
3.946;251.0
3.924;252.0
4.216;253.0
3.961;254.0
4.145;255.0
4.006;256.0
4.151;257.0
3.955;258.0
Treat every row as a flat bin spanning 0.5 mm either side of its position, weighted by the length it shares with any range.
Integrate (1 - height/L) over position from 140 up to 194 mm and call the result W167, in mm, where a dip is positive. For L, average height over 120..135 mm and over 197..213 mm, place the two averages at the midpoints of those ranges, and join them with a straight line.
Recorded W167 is 8.4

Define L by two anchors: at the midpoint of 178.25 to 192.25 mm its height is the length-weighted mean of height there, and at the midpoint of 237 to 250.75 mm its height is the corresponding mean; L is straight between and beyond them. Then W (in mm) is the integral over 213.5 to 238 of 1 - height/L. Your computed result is 4.6 mm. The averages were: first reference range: 3.46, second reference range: 3.11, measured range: 2.62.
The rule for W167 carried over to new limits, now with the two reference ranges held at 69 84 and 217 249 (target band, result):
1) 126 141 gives 0.2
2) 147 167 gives 6.6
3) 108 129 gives 1.3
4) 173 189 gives -2.1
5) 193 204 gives -1.8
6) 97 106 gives -0.3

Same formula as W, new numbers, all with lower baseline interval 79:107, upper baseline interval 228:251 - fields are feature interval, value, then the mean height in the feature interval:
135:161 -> 5.81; 2.66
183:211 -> -3.60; 3.45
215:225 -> -0.49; 3.03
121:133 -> 0.72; 3.36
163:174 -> 1.32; 2.87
